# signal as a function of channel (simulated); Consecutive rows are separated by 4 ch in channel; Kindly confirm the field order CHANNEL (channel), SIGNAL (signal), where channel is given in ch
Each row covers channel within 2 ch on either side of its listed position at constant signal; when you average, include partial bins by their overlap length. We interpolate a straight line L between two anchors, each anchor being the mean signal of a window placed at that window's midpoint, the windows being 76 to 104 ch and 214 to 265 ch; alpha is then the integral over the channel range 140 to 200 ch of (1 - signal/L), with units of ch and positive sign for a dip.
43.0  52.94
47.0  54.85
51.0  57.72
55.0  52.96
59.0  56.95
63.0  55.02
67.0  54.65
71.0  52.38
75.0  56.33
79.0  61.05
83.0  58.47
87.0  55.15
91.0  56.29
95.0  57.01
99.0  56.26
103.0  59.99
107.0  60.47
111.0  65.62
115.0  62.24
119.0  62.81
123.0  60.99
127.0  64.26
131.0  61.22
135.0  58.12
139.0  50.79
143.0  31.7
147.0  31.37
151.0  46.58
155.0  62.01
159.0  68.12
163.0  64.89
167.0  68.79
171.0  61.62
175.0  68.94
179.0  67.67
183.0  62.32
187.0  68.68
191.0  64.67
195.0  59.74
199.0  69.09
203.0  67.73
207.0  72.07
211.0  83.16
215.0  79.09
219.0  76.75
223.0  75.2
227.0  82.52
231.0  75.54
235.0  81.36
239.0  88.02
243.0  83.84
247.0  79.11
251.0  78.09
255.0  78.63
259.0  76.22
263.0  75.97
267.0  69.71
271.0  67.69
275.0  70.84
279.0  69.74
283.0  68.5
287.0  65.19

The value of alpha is 8.7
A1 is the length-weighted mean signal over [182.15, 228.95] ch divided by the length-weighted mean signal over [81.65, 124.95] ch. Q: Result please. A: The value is 1.2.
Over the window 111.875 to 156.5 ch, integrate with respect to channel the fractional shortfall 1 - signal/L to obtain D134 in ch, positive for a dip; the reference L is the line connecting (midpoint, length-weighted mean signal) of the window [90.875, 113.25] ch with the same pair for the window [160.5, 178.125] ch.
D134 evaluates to 6.1 ch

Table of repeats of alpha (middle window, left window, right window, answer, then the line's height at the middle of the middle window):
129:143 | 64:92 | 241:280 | 2.04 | 62.3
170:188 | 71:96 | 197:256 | 1.29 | 71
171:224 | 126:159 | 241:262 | -3.74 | 65.3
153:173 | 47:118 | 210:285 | 0.55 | 66.9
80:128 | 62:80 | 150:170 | -1.29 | 58.3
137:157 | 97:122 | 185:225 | 6.39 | 65.3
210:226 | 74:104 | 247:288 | -2.37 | 68.4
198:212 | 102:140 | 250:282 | -0.95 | 68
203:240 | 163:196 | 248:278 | -4.62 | 69.7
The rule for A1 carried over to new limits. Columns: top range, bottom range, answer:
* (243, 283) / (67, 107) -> 1.30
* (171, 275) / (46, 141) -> 1.27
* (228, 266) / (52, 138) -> 1.36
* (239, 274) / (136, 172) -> 1.42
